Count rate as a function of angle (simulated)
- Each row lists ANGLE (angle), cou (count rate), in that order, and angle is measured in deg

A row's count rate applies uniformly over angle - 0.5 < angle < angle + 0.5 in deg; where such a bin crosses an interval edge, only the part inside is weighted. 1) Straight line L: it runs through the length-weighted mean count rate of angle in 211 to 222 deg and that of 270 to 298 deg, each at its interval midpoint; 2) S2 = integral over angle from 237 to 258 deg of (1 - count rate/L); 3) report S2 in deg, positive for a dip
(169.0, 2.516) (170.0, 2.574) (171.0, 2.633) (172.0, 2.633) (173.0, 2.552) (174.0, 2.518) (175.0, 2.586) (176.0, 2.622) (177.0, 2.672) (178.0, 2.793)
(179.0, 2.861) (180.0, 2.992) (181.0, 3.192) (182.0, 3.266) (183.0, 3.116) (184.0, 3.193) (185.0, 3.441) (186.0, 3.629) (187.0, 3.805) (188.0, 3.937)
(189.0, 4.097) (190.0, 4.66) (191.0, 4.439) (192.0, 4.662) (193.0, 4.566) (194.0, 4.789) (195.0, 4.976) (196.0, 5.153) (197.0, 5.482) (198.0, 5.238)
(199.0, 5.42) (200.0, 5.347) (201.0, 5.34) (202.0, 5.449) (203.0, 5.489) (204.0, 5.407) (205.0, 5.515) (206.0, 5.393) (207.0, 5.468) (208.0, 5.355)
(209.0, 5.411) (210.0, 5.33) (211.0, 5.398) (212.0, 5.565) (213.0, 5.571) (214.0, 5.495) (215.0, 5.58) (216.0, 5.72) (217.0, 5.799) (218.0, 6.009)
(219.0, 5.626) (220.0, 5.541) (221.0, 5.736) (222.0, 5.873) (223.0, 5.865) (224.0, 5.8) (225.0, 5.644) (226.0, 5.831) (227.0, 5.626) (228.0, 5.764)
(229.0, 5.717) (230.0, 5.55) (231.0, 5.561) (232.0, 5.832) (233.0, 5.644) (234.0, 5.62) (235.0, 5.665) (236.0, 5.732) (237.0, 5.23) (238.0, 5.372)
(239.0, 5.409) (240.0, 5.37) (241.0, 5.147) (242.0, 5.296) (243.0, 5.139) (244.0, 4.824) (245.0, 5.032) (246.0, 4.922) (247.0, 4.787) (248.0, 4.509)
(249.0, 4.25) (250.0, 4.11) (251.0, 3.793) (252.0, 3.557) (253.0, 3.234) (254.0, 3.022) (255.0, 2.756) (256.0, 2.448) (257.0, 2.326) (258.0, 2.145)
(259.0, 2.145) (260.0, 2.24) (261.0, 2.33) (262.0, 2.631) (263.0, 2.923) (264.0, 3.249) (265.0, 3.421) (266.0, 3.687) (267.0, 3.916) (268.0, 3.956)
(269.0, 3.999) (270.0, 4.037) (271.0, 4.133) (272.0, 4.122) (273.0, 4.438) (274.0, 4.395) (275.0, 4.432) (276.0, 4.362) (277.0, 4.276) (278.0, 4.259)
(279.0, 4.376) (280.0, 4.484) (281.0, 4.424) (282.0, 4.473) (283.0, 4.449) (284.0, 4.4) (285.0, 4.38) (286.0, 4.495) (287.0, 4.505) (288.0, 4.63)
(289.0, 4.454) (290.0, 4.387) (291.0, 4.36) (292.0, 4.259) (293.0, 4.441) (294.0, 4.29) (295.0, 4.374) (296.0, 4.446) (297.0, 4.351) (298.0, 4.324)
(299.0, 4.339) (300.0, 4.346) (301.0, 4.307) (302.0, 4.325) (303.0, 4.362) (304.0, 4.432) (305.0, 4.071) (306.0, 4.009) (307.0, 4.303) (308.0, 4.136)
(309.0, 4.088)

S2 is 3.5 deg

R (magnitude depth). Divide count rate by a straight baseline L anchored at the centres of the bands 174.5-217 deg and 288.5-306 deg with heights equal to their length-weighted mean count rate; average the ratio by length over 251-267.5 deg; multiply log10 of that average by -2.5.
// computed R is 0.45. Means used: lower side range 4.55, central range 2.9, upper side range 4.34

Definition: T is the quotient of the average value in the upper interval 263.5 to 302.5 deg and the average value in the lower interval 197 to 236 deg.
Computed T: 0.76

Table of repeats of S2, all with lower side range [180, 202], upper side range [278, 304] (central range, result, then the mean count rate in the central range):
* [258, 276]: 3.6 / 3.52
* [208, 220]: -3.3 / 5.58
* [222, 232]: -3.1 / 5.72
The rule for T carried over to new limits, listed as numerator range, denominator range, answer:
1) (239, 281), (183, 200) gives 0.87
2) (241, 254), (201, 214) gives 0.81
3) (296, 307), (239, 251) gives 0.89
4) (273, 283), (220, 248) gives 0.80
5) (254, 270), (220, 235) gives 0.52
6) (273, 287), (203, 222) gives 0.79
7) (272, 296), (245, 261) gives 1.31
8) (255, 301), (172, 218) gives 0.88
